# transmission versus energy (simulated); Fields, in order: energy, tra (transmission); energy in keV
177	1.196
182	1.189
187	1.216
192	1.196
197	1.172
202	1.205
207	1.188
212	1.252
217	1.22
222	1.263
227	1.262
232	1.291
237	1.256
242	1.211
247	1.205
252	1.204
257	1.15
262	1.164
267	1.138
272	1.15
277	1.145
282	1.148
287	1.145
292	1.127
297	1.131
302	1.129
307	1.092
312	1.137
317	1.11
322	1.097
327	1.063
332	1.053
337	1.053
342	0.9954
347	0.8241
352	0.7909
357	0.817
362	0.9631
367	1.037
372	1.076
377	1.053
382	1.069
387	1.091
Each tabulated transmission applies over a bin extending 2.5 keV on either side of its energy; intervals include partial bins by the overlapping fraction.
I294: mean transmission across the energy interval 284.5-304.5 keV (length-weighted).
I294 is 1.13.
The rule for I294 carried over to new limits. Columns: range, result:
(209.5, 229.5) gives 1.25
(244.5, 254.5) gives 1.2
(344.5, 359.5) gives 0.811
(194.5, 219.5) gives 1.21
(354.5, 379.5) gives 0.989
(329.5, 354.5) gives 0.943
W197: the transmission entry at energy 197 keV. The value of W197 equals 1.172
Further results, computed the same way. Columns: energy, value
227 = 1.262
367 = 1.037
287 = 1.145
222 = 1.263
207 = 1.188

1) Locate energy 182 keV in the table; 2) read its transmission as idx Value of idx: 1.189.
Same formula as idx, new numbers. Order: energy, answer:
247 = 1.205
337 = 1.053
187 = 1.216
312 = 1.137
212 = 1.252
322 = 1.097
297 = 1.131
